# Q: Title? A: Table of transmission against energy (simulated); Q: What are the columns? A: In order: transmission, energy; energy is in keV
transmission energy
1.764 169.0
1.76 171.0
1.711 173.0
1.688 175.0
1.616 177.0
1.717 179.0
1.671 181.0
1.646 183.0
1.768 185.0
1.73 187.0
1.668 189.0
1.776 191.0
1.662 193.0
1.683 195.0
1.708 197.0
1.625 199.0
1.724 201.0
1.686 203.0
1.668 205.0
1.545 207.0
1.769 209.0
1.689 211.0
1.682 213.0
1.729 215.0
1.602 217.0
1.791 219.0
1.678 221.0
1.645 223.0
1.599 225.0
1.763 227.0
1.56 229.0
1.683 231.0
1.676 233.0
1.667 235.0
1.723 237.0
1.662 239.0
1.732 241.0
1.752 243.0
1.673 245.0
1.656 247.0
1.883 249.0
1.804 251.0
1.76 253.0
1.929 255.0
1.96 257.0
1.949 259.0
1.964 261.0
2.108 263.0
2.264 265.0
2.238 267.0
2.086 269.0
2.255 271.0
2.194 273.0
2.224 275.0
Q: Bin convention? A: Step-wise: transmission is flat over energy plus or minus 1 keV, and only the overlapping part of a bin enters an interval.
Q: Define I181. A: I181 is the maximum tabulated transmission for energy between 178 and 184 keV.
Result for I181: 1.717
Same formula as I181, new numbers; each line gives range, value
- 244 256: 1.929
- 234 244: 1.752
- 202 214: 1.769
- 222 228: 1.763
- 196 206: 1.724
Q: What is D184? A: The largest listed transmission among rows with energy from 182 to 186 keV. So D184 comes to 1.768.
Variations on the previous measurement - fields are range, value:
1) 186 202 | 1.776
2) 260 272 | 2.264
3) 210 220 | 1.791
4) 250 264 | 2.108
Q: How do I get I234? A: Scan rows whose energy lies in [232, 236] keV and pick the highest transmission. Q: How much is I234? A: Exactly 1.676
